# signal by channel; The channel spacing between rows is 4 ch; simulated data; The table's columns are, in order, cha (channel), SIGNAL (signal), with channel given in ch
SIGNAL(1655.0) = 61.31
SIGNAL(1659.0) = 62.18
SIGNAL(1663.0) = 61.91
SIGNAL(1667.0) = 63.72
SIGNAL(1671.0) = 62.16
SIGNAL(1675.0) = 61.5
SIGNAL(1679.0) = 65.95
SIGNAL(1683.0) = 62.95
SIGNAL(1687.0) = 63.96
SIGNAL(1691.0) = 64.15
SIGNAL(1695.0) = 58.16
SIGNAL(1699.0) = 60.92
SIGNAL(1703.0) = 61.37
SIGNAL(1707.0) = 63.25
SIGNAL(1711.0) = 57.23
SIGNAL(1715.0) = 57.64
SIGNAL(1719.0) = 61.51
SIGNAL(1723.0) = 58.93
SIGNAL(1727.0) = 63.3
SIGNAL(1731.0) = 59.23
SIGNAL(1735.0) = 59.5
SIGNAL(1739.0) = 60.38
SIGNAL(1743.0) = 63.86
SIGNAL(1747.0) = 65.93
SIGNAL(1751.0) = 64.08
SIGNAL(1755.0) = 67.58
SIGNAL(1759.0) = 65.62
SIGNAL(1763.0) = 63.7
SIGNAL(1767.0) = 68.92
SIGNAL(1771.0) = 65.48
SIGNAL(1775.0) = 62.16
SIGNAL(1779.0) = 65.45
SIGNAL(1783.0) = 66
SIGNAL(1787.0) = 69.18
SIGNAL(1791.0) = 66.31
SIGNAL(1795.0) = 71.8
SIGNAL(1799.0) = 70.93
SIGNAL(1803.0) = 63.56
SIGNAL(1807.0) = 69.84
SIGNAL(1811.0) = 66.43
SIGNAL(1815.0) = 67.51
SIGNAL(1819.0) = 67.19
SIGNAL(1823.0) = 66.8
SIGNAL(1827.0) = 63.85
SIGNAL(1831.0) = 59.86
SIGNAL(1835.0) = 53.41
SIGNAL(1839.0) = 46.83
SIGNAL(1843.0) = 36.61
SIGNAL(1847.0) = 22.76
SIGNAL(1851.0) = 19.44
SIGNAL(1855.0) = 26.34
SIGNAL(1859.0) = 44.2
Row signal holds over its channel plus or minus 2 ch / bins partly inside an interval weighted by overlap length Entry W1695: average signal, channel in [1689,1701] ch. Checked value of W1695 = 61.1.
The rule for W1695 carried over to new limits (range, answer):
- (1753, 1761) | 66.6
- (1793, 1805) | 68.8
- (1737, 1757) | 64.4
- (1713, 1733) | 60.1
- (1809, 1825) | 67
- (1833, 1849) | 39.9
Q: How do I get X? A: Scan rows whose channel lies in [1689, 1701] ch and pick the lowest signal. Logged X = 58.16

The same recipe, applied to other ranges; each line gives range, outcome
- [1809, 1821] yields 66.43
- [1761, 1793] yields 62.16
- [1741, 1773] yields 63.7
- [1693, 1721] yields 57.23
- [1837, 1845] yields 36.61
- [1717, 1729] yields 58.93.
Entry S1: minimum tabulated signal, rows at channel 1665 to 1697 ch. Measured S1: 58.16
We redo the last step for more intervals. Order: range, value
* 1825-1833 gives 59.86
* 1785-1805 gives 63.56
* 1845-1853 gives 19.44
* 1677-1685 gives 62.95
